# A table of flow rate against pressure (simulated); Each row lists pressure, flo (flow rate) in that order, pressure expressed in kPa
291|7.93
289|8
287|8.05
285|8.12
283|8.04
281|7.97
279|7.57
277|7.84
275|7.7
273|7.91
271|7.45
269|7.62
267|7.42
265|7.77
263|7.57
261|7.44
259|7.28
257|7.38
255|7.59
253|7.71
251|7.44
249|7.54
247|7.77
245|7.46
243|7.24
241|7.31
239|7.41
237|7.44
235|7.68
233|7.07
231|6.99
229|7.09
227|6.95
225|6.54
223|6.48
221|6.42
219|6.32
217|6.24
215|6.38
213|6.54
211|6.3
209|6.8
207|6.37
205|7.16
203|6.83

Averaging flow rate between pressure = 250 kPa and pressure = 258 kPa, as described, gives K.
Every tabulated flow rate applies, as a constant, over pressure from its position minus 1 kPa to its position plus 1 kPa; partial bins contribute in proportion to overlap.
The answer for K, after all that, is 7.53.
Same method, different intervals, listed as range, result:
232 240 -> 7.4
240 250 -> 7.46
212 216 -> 6.46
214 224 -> 6.37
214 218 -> 6.31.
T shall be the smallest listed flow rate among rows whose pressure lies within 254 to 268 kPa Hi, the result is 7.28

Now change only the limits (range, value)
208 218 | 6.24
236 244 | 7.24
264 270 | 7.42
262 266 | 7.57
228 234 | 6.99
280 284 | 7.97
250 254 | 7.44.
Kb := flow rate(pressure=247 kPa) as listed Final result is 7.77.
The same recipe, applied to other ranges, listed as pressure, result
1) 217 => 6.24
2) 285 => 8.12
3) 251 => 7.44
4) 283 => 8.04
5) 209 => 6.8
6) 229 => 7.09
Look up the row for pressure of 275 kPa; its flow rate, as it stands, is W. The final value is 7.7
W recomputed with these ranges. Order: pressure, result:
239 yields 7.41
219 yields 6.32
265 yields 7.77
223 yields 6.48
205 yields 7.16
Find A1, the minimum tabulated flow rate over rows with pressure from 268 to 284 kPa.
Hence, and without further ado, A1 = 7.45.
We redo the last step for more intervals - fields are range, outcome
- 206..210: 6.37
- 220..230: 6.42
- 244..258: 7.38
